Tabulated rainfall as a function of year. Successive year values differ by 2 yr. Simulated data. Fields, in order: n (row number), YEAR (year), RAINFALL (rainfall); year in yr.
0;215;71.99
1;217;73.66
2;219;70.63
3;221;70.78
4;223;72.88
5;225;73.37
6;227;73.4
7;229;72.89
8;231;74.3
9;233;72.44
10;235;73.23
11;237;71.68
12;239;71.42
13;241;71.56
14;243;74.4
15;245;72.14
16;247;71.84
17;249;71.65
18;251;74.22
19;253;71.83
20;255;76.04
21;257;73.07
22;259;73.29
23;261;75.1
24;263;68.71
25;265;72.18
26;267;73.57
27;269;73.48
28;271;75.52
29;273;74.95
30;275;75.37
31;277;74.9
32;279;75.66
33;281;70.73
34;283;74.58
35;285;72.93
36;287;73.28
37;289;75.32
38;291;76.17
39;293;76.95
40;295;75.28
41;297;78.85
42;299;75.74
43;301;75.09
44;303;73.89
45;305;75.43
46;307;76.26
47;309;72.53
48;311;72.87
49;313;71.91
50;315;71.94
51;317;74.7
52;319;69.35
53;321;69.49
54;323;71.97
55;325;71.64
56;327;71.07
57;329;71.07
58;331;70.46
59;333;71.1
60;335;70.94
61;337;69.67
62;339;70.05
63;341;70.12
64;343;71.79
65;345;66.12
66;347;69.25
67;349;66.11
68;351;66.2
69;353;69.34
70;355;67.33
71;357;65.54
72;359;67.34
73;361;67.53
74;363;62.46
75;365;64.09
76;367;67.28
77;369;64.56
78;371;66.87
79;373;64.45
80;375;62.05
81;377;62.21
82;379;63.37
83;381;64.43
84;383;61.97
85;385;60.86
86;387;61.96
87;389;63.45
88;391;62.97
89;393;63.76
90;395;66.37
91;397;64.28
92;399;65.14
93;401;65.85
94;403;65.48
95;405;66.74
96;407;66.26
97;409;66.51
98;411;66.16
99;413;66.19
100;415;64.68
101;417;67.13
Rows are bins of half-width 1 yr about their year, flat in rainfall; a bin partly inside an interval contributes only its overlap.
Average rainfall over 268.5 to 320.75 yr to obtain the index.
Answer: 74.3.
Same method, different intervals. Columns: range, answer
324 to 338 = 70.8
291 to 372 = 70.6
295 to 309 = 75.6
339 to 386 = 65.8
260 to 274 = 73.4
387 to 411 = 65.1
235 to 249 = 72.2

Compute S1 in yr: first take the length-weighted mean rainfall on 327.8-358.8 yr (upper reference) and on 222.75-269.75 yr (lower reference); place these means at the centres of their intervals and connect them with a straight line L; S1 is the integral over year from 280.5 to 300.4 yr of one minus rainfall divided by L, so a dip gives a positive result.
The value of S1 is -1.1 yr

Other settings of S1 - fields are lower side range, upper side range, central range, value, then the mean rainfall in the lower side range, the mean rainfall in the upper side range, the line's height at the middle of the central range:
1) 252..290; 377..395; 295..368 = -2.58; 73.7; 63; 68.1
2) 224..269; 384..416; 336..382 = 0.35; 72.8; 64.8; 66.9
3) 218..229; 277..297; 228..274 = 0.21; 72.3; 74.8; 73.4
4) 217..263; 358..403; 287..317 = -2.52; 72.8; 64.3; 69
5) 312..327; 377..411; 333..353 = 0.06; 71.5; 64.3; 69.3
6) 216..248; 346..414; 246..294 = -2.16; 72.5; 65.1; 70.6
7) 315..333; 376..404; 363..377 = 0.32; 71.3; 63.7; 66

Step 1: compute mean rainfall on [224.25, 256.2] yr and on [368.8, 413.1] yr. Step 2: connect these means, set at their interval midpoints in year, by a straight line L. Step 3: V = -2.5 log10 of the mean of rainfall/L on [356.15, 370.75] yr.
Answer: 0.01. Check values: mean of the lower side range 72.9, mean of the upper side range 64.4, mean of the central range 65.6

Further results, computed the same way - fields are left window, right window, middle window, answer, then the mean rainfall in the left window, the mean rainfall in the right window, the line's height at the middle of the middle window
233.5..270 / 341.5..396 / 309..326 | -0.05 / 72.7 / 65.2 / 68.5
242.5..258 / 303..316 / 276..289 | -0.01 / 73.1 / 73.5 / 73.3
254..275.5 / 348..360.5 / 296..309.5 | -0.07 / 73.7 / 67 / 70.9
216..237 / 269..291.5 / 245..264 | 0.01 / 72.7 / 74.4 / 73.6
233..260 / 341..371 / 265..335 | -0.06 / 72.8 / 66.9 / 69.9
